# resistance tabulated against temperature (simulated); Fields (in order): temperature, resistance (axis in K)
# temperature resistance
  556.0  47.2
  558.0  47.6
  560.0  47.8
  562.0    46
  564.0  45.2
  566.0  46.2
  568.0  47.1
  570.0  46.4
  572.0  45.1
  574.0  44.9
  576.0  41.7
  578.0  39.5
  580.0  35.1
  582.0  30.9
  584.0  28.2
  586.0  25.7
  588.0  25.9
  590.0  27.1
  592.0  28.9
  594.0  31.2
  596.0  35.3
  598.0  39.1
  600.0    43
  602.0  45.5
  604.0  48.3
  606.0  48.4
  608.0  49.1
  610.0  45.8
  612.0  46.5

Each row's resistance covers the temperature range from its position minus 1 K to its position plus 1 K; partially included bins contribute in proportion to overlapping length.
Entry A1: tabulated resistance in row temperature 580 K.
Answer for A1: 35.1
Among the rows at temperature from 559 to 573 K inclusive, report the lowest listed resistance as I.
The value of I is 45.1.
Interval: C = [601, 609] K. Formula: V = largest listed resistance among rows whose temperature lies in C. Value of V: 49.1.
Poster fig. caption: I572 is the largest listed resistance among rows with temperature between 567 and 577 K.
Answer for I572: 47.1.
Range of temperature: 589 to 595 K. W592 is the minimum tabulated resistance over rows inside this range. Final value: 27.1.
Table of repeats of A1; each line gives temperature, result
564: 45.2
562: 46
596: 35.3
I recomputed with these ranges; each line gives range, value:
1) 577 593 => 25.7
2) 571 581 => 35.1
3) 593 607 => 31.2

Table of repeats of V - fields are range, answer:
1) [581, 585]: 30.9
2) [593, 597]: 35.3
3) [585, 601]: 43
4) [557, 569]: 47.8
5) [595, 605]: 48.3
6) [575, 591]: 41.7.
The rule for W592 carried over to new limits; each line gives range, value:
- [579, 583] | 30.9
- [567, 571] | 46.4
